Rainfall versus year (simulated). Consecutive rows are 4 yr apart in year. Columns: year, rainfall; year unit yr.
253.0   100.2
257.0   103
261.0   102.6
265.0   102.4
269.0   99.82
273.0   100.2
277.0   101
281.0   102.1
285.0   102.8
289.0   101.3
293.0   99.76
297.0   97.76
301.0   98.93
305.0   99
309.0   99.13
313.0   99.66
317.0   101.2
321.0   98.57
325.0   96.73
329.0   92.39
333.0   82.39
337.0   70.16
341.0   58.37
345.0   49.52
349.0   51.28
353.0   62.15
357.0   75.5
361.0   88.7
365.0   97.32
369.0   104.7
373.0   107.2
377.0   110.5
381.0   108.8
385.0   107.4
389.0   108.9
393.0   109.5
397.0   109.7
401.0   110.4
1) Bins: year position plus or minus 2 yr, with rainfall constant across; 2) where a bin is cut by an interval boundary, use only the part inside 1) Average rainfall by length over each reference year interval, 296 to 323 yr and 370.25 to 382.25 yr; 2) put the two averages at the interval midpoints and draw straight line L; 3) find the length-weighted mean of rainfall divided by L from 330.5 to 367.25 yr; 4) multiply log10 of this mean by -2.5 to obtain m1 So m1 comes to 0.421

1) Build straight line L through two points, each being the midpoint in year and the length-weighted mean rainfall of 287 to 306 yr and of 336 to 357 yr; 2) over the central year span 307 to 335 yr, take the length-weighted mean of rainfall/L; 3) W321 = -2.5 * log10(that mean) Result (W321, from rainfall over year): -0.20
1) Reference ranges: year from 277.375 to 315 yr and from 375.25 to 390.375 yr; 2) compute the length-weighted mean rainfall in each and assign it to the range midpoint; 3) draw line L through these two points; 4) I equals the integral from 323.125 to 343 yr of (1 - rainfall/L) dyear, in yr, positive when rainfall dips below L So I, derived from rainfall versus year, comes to 4.6 yr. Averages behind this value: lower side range 100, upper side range 109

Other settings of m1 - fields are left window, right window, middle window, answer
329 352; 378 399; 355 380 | -0.09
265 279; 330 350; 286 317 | -0.18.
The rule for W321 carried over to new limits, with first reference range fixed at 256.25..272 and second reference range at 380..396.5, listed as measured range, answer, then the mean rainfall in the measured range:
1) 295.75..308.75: 0.056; 98.7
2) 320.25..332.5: 0.123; 94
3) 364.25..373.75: 0.045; 103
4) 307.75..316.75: 0.050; 99.8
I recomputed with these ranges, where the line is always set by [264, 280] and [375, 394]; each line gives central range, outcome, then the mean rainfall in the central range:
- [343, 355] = 5.9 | 54.3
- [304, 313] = 0.4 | 99.2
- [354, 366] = 2.6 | 84.2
